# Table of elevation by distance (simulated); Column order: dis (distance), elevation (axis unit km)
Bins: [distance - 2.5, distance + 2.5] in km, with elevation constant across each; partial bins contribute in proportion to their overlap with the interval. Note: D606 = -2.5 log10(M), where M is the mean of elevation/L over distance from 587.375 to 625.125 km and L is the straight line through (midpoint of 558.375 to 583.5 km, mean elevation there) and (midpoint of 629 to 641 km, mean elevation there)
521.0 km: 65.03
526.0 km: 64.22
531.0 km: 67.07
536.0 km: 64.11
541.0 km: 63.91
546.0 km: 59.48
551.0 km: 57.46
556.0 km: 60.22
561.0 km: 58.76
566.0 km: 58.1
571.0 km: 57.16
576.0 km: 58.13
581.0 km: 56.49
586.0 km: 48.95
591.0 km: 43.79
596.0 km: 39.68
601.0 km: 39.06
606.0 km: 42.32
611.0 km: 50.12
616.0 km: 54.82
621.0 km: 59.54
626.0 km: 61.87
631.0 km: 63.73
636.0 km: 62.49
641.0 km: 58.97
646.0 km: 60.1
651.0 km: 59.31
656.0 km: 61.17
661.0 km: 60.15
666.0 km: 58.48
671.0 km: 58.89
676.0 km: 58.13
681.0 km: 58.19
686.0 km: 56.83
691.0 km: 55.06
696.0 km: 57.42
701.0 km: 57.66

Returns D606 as 0.25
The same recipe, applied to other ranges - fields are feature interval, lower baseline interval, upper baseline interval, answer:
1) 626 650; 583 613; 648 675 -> -0.14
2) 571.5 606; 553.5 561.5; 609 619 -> 0.17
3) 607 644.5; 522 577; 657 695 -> 0.02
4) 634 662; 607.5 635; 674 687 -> -0.05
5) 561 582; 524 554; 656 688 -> 0.07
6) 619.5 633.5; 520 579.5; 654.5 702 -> -0.05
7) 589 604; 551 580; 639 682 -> 0.39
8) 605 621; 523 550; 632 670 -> 0.19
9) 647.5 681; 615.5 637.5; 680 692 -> -0.02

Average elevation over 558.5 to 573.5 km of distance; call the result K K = 58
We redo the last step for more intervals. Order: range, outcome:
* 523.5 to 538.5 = 65.1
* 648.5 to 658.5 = 60.2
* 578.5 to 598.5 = 47.2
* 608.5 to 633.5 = 58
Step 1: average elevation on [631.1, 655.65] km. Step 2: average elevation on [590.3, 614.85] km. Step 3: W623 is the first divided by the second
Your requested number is 1.4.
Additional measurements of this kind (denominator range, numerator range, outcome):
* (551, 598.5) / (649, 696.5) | 1.09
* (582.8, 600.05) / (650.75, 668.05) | 1.36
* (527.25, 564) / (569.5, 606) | 0.78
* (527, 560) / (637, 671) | 0.96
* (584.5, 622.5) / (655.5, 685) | 1.26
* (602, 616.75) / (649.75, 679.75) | 1.25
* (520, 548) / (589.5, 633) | 0.79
